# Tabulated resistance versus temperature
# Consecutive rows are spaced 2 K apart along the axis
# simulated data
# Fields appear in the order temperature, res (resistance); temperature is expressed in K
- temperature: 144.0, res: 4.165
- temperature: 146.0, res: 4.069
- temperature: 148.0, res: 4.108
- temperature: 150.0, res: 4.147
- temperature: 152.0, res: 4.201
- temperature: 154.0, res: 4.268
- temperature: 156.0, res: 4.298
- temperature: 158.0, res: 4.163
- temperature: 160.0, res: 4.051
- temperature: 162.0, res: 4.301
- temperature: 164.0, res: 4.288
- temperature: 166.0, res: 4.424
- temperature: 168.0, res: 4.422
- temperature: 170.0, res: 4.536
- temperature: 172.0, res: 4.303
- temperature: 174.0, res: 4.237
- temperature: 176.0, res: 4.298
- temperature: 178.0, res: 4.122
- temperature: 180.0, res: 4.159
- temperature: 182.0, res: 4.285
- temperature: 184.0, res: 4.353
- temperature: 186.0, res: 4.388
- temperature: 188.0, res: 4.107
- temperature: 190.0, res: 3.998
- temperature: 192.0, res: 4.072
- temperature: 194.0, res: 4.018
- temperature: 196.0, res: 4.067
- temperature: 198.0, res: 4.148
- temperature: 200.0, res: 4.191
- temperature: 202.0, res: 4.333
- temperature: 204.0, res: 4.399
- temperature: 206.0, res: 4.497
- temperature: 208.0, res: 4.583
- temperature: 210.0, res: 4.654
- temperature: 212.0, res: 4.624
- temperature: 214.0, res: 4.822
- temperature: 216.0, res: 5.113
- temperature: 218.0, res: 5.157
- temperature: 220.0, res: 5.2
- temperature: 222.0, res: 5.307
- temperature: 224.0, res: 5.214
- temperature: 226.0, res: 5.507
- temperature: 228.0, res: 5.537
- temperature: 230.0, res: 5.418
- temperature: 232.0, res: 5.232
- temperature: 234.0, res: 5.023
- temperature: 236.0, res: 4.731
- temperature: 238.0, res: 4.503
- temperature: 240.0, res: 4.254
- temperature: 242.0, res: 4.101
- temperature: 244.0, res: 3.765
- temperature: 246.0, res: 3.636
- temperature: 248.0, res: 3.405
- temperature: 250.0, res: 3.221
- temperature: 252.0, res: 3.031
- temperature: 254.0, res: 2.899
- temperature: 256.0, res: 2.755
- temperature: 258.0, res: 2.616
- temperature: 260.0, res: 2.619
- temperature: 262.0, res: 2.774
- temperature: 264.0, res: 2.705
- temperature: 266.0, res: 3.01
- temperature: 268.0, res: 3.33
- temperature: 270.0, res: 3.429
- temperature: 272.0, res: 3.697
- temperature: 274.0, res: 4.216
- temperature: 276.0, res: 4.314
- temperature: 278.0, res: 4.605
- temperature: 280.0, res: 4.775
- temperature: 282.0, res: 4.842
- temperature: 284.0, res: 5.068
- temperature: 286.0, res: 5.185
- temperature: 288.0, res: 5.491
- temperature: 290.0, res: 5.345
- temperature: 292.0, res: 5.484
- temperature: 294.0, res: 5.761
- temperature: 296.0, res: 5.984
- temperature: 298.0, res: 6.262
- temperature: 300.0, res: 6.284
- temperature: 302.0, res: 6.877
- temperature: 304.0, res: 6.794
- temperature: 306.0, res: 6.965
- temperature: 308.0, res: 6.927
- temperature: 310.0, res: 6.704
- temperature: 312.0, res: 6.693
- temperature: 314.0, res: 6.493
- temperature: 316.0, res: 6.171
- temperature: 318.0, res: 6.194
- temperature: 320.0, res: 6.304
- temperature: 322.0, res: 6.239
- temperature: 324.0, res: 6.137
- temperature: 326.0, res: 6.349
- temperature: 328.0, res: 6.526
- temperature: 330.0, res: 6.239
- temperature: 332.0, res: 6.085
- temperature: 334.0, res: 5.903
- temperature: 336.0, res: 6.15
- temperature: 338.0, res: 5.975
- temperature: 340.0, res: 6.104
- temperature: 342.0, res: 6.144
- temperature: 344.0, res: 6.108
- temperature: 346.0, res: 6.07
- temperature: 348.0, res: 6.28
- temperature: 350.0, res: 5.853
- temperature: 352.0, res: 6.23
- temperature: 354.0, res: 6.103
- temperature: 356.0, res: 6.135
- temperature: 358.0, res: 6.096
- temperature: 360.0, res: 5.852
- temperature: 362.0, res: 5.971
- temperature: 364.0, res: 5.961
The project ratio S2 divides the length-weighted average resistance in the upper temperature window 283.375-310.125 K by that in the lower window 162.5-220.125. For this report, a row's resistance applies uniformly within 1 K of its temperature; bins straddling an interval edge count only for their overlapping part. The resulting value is 1.4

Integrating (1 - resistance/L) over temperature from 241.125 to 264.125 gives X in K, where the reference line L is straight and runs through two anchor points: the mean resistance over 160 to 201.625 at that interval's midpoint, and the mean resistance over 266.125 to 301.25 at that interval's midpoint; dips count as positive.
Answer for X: 7.6 K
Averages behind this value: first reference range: 4.23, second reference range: 4.91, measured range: 3.14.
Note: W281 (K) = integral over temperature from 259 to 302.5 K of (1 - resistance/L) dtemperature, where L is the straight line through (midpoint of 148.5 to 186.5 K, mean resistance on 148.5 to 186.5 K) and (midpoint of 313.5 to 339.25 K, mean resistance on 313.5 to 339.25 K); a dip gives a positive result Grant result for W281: 8.2 K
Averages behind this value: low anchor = 4.27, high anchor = 6.21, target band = 4.61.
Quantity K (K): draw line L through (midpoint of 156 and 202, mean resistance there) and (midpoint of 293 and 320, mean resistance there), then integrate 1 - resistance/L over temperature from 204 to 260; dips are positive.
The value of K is 8.0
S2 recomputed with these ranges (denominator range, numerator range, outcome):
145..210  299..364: 1.48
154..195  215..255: 1.06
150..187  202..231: 1.16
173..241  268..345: 1.26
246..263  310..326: 2.15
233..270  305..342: 1.83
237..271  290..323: 1.93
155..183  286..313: 1.46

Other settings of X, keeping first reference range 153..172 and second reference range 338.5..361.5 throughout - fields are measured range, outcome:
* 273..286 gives 1.77 K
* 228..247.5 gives 1.83 K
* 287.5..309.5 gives -2.46 K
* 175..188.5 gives 0.72 K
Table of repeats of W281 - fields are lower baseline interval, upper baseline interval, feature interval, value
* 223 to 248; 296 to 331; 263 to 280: 5.5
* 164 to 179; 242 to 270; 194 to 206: -1.0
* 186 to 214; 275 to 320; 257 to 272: 6.7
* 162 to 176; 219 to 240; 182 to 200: 1.9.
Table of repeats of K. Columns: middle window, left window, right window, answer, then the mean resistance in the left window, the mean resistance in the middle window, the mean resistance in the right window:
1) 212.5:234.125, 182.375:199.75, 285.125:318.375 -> -2.1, 4.15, 5.22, 6.22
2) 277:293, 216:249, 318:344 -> 1.2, 4.76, 5.1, 6.18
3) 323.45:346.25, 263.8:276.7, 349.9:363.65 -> -3.2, 3.56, 6.15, 6.04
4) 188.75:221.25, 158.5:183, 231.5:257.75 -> -3.4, 4.28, 4.5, 3.83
